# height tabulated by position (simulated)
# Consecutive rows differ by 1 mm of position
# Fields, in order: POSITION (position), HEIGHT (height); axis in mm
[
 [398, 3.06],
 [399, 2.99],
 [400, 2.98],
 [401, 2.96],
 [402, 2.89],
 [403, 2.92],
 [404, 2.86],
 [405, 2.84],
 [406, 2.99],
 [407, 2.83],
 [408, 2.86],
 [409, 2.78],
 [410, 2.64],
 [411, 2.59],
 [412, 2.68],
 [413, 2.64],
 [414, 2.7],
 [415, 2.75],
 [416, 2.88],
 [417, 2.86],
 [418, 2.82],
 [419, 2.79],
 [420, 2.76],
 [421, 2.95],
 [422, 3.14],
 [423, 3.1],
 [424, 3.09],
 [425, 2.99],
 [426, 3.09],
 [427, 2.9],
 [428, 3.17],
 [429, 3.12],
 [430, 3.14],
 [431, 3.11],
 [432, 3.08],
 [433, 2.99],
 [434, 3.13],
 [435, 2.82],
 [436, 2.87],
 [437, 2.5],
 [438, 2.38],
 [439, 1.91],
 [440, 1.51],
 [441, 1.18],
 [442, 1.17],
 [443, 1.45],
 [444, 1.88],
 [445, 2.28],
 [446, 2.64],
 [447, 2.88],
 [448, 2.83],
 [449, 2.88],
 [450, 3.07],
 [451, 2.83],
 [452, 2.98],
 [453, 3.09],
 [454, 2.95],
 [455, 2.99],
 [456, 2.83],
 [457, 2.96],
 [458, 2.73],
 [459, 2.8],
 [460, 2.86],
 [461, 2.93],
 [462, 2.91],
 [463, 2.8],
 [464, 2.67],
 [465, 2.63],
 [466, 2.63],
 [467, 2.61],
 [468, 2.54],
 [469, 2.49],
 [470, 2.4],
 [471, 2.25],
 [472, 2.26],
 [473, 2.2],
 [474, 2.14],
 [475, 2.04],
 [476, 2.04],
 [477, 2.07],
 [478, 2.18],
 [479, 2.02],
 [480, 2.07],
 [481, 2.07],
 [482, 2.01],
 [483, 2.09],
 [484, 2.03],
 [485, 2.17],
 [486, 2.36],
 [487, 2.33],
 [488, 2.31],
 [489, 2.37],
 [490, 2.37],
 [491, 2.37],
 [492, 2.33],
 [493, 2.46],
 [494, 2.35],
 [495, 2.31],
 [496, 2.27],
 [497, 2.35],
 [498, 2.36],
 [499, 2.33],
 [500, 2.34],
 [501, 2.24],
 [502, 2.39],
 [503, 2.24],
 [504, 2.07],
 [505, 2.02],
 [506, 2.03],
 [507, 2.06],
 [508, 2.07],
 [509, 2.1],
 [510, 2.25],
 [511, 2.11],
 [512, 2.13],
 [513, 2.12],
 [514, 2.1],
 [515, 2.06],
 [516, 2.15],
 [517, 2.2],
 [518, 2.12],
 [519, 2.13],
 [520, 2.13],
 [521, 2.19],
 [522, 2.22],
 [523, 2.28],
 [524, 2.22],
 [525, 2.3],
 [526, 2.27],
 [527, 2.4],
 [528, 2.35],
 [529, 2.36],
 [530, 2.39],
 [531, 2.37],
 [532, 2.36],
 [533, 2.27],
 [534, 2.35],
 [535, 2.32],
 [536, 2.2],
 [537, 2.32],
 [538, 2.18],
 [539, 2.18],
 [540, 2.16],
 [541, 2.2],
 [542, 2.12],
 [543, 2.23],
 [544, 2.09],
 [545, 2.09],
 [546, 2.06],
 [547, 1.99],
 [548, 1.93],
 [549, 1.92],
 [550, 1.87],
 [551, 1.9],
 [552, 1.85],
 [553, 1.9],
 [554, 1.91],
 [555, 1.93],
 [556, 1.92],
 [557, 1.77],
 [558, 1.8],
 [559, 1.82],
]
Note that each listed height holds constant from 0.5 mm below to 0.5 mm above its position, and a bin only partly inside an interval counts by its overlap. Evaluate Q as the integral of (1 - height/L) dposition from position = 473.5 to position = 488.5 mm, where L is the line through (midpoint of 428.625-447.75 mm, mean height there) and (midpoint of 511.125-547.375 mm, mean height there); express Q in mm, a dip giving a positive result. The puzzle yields 1.3 mm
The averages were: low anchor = 2.42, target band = 2.13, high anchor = 2.21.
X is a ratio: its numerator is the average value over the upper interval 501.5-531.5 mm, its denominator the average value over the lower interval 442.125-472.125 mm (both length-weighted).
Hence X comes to 0.83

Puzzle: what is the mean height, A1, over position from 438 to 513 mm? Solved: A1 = 2.35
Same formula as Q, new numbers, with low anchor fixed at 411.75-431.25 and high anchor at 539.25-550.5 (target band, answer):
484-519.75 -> 2.2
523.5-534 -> -0.7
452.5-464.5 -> -0.9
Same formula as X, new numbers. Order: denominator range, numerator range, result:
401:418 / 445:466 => 1.02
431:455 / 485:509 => 0.90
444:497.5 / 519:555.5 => 0.87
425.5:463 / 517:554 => 0.81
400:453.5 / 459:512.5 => 0.85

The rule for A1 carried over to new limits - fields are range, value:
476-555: 2.18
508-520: 2.13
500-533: 2.2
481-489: 2.19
